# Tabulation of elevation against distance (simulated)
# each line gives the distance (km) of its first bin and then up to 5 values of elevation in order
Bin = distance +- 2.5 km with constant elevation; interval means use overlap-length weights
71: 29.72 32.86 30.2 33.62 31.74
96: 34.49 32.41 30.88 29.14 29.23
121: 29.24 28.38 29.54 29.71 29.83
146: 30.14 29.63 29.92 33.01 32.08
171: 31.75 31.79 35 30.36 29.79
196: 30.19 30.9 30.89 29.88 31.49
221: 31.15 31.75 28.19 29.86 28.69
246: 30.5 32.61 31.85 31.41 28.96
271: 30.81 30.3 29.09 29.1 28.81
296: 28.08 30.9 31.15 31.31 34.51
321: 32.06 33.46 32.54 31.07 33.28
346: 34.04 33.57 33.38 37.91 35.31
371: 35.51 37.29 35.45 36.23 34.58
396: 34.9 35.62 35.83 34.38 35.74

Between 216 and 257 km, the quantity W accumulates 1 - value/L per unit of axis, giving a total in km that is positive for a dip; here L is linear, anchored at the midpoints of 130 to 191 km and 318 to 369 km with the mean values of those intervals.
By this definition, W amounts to 2.0 km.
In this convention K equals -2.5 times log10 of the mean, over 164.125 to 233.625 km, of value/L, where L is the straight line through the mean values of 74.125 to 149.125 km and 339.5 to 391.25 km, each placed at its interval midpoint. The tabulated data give 0.04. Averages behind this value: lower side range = 30.7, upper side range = 35.2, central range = 31.1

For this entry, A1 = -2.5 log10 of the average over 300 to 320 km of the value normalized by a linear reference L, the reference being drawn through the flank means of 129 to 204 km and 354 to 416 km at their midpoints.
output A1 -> 0.06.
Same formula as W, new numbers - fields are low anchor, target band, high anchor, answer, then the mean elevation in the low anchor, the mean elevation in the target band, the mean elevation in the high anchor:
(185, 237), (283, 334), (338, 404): 3.3 km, 30.4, 31.2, 35.1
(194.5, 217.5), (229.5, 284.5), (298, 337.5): 1.9 km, 30.7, 30.2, 32.1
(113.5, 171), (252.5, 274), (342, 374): 1.3 km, 30.1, 30.8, 34.9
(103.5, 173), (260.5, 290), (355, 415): 3.0 km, 30.2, 29.8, 35.6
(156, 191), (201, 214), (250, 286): 0.4 km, 32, 30.5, 30.5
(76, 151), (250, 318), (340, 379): 6.4 km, 30.7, 30.6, 35.1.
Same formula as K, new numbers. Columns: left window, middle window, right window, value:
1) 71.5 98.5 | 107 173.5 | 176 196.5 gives 0.06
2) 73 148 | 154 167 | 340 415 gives 0.00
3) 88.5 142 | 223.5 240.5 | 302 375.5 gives 0.08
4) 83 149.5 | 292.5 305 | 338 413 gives 0.14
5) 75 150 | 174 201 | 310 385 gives 0.01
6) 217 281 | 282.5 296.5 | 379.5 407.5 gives 0.11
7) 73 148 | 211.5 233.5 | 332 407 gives 0.07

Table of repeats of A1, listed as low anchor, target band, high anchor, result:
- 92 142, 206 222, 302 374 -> 0.031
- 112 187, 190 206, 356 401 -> 0.044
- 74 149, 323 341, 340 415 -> 0.064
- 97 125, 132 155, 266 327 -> 0.020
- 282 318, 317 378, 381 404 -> -0.037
